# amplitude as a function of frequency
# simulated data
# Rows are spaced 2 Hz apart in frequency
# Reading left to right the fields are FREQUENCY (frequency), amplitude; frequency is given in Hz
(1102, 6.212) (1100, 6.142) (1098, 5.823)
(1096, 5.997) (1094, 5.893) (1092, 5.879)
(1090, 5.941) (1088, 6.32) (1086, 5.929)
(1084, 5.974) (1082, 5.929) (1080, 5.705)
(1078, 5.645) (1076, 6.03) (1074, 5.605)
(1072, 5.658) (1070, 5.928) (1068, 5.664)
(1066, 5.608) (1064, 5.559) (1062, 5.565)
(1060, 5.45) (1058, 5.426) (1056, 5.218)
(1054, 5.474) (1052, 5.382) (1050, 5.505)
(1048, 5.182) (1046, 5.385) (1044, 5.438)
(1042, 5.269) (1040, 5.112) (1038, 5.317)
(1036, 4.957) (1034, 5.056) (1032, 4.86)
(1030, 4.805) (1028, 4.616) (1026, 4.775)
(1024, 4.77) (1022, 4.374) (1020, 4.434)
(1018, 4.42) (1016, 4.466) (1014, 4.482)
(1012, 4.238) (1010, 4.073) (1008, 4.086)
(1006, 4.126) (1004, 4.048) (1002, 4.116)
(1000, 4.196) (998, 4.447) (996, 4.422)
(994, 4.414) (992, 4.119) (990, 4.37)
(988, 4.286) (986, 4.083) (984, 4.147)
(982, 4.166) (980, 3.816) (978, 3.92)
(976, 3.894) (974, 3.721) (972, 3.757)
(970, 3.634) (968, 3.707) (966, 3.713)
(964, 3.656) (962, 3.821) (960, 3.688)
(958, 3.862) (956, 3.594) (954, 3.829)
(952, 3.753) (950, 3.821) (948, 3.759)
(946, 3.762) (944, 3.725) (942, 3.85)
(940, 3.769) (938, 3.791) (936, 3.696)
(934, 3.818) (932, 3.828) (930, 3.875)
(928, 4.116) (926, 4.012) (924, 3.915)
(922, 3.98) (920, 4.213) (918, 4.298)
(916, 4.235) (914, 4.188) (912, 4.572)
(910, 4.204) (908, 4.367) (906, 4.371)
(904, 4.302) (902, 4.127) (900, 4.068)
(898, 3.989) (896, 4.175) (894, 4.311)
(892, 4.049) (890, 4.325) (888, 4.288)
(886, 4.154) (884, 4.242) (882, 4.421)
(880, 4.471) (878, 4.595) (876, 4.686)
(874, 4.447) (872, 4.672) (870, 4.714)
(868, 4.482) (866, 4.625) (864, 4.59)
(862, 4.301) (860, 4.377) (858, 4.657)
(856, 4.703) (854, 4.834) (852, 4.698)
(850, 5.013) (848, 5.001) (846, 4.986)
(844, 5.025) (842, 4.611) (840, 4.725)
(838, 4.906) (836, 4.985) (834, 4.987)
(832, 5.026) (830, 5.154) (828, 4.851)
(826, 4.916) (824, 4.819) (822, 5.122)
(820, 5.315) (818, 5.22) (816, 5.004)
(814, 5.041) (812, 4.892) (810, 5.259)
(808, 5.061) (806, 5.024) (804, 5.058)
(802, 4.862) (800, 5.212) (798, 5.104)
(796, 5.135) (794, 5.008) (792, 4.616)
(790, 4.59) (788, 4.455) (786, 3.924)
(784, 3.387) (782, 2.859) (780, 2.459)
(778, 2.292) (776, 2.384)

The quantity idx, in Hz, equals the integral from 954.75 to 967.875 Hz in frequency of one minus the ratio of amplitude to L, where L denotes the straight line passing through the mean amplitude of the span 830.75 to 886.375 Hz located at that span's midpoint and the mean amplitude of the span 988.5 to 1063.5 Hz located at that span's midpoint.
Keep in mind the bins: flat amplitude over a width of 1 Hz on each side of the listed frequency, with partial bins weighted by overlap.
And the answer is 2.8 Hz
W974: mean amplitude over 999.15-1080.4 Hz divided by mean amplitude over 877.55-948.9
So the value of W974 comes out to 1.2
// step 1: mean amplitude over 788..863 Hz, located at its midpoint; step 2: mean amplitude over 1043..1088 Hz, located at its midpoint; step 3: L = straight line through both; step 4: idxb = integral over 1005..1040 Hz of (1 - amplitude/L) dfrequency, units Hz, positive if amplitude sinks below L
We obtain 5.7 Hz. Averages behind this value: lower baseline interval 4.92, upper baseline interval 5.62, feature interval 4.59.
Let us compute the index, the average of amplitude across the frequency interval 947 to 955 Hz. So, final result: 3.79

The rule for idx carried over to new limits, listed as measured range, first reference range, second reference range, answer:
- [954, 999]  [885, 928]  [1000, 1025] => 3.2 Hz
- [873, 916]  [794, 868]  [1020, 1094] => 6.4 Hz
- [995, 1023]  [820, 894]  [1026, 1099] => 5.4 Hz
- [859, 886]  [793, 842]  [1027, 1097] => 3.3 Hz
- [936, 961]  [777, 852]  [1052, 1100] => 7.0 Hz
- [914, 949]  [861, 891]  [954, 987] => 1.4 Hz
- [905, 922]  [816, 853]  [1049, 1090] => 3.0 Hz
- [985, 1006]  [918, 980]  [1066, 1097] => 1.4 Hz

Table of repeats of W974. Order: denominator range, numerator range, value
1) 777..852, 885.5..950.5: 0.86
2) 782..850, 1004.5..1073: 1.03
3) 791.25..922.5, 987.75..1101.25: 1.10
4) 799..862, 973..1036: 0.88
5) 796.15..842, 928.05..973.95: 0.75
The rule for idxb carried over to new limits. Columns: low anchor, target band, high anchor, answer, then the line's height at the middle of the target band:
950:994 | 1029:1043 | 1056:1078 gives 0.0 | 5.06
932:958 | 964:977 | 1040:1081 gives 1.3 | 4.16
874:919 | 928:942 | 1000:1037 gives 1.7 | 4.35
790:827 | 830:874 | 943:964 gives -1.1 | 4.64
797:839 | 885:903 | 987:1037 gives 2.4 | 4.8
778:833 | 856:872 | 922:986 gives -0.8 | 4.34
